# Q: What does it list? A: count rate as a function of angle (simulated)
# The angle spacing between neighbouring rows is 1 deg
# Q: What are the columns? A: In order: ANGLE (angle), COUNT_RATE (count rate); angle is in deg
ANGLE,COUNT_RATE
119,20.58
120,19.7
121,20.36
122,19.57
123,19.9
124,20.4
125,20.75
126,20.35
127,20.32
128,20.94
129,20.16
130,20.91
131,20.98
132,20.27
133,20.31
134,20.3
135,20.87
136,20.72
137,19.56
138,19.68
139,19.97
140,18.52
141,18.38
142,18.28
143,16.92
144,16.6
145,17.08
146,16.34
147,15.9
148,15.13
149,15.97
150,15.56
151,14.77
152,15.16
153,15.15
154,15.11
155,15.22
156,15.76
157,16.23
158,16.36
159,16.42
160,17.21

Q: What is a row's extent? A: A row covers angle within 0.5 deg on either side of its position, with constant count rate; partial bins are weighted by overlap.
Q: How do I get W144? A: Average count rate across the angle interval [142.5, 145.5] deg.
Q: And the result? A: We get 16.9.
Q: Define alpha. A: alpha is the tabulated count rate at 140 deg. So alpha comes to 18.52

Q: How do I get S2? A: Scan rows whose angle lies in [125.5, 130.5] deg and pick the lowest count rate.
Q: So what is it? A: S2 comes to 20.16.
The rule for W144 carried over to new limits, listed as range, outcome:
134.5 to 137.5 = 20.4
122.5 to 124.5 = 20.1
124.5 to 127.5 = 20.5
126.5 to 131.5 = 20.7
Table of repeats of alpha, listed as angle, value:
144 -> 16.6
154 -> 15.11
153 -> 15.15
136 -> 20.72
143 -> 16.92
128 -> 20.94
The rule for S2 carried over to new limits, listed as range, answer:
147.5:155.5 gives 14.77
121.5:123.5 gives 19.57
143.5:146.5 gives 16.34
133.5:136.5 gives 20.3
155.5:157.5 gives 15.76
